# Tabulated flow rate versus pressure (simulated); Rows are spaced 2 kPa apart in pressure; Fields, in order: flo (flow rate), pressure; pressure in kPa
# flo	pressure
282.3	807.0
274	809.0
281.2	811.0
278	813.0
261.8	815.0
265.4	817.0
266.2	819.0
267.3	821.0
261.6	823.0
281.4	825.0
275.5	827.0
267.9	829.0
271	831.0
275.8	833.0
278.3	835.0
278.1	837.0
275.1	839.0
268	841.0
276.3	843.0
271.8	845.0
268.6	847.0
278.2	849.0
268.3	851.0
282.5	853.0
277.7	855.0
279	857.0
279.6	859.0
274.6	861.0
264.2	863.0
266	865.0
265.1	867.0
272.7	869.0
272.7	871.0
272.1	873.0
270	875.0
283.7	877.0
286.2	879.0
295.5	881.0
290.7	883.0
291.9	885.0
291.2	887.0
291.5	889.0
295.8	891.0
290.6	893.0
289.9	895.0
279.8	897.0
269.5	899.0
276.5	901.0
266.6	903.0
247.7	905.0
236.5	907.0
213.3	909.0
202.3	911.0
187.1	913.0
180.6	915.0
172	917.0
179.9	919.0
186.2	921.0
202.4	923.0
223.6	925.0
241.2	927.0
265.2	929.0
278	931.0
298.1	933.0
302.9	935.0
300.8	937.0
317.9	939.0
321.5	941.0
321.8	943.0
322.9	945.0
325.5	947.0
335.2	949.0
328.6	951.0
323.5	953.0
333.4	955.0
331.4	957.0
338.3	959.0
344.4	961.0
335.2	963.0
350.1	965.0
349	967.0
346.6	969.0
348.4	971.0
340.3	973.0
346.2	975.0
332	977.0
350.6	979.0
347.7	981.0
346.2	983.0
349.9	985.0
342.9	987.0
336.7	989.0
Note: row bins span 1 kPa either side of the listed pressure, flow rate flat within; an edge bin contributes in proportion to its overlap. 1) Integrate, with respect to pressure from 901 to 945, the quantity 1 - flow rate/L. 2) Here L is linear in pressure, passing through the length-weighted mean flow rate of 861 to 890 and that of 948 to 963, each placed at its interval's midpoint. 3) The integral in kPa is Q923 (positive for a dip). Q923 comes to 9.2 kPa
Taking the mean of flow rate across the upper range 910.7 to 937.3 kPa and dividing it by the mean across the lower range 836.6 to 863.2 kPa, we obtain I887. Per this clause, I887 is 0.8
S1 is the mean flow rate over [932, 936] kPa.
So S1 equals 300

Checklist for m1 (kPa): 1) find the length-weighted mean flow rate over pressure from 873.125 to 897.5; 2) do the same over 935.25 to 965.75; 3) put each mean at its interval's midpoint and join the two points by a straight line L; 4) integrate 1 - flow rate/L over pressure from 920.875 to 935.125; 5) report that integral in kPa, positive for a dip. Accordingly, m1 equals 2.9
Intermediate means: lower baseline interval 288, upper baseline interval 328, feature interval 250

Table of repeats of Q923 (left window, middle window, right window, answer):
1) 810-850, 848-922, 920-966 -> 6.63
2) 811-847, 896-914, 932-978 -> 3.79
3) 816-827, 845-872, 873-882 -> 0.48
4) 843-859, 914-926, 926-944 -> 4.13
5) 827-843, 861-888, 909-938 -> -2.62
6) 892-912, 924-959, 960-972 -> 0.82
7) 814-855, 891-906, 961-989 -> 1.44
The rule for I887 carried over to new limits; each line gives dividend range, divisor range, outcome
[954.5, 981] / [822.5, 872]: 1.25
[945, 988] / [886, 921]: 1.39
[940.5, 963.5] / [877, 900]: 1.15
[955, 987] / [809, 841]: 1.26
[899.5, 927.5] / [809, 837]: 0.79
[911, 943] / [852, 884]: 0.88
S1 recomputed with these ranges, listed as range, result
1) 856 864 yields 274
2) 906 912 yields 217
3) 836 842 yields 274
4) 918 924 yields 190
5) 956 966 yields 340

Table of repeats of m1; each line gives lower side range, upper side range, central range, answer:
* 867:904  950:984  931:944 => 0.5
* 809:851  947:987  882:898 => 0.6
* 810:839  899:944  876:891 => -2.0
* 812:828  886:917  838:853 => -0.5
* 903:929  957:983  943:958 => -1.7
